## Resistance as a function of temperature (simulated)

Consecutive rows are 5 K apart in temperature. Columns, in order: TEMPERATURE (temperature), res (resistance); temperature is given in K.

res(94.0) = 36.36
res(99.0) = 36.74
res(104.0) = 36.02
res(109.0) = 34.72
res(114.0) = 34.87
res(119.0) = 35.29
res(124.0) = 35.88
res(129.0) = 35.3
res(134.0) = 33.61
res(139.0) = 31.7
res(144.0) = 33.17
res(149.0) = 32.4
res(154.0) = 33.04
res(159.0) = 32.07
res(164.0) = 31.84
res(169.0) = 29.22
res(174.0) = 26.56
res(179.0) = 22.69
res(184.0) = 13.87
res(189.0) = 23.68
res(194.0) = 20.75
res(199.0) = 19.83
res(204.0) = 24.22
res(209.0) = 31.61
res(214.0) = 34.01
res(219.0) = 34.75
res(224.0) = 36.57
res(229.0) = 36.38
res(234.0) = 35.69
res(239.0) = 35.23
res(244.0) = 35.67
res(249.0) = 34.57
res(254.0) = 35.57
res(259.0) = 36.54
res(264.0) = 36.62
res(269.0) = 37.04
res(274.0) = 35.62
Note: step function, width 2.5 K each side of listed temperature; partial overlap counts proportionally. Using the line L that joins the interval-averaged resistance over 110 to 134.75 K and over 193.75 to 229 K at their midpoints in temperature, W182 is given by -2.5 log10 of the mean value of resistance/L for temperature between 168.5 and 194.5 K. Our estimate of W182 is 0.37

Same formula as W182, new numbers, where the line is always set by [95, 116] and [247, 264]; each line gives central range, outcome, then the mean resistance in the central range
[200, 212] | 0.30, 27.2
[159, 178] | 0.22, 29.1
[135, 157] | 0.10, 32.6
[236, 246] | 0.01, 35.5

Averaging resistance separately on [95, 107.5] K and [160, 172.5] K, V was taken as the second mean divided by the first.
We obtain 0.8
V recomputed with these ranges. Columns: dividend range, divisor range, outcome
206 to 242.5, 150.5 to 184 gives 1.23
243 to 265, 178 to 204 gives 1.75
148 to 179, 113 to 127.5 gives 0.85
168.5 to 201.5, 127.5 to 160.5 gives 0.67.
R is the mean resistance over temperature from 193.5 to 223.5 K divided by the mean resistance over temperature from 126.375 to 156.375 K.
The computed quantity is 0.86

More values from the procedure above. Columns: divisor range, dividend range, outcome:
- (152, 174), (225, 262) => 1.15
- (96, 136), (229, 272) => 1.02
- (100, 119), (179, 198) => 0.56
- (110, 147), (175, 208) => 0.63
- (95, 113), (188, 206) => 0.61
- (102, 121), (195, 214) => 0.74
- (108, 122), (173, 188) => 0.59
